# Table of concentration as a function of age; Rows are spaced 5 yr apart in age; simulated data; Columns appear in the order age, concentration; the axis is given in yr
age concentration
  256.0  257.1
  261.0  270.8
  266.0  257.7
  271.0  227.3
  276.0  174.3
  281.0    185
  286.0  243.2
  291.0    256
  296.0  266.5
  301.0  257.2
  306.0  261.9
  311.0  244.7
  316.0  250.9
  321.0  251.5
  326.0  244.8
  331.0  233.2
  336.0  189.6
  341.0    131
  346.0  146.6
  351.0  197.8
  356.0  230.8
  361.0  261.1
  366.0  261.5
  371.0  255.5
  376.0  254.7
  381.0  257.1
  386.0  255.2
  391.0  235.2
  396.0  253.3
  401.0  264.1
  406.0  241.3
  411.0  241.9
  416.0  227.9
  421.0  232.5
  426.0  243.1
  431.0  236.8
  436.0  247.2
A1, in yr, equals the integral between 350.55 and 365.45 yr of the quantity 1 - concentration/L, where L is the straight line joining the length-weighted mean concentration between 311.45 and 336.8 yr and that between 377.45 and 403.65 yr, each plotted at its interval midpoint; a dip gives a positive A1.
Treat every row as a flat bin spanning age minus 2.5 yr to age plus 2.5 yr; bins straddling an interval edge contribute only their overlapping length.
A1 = 0.4 yr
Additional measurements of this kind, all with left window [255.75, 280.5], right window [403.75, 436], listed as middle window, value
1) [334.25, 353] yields 5.6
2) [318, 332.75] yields -0.6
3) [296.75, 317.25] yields -1.9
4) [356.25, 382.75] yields -2.2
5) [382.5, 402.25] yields -1.2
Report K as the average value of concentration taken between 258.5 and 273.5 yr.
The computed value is 252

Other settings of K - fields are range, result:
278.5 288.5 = 214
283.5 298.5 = 255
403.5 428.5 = 237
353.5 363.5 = 246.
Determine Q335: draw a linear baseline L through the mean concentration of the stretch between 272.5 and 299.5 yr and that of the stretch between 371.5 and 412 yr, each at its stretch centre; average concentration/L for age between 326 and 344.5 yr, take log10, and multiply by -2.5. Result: 0.24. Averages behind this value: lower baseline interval 226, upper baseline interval 251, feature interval 191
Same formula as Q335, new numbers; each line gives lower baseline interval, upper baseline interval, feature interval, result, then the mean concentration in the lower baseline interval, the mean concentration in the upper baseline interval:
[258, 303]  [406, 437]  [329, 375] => 0.12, 238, 238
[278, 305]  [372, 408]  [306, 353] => 0.15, 241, 252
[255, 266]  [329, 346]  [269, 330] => -0.10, 263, 178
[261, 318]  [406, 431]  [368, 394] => -0.06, 240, 237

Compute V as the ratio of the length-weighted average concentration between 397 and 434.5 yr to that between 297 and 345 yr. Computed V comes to 1.06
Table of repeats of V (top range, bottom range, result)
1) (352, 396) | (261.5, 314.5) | 1.05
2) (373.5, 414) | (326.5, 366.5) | 1.22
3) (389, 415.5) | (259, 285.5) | 1.10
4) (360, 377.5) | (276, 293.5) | 1.17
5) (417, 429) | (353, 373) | 0.94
